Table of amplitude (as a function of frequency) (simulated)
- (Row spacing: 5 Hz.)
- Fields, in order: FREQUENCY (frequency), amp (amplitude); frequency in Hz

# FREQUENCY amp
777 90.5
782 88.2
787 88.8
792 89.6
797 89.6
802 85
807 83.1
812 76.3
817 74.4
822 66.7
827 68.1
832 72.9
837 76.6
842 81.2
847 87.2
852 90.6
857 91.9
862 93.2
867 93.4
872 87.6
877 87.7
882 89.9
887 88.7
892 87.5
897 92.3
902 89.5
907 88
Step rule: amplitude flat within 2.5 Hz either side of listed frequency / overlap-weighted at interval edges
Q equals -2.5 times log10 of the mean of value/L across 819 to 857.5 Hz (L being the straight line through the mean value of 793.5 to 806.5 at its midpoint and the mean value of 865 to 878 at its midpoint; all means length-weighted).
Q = 0.13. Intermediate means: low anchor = 86.8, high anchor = 89.6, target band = 78.7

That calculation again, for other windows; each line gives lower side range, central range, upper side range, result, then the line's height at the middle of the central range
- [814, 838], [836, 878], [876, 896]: -0.10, 80.5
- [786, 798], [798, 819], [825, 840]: 0.03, 82.7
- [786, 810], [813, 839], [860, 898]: 0.22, 87.9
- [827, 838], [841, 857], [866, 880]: -0.10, 79.6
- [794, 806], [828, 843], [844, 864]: 0.18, 89.2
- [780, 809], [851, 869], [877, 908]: -0.04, 88.7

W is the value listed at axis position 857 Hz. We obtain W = 91.9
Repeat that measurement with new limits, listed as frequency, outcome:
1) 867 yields 93.4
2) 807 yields 83.1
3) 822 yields 66.7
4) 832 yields 72.9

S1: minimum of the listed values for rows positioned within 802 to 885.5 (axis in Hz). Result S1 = 66.7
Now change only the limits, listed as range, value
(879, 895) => 87.5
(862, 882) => 87.6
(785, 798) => 88.8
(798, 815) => 76.3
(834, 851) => 76.6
